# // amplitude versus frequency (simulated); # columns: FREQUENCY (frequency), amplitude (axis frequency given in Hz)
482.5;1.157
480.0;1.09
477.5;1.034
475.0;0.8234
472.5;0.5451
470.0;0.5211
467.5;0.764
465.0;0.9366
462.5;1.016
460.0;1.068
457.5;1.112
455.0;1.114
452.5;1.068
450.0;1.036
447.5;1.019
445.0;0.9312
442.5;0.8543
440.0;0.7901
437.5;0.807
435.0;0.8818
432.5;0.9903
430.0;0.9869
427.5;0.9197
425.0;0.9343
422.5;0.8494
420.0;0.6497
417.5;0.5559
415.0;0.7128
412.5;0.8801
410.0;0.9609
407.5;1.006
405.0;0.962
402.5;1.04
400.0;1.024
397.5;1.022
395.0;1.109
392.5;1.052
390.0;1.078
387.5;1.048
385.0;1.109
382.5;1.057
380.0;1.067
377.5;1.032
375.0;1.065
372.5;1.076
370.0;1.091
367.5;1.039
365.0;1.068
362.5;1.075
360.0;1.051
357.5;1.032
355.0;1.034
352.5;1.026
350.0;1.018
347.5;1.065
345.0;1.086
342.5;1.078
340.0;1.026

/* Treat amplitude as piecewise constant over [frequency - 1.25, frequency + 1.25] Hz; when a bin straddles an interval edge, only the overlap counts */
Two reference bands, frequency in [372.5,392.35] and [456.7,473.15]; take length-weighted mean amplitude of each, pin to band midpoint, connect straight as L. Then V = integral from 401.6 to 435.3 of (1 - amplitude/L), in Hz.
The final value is 3.27 Hz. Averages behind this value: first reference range 1.07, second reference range 0.856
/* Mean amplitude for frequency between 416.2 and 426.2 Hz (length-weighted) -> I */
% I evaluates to 0.746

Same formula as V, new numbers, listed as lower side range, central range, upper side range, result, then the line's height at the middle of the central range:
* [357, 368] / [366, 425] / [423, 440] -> 0.6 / 0.985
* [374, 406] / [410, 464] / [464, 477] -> -3.8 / 0.865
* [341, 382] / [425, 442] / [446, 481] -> 1.3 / 0.973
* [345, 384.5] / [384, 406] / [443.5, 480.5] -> -0.7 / 1.02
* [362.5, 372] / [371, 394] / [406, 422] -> -2.0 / 0.98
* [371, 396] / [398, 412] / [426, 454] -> 0.3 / 1.02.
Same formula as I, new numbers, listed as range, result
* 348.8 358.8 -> 1.03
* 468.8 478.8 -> 0.734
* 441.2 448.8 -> 0.935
